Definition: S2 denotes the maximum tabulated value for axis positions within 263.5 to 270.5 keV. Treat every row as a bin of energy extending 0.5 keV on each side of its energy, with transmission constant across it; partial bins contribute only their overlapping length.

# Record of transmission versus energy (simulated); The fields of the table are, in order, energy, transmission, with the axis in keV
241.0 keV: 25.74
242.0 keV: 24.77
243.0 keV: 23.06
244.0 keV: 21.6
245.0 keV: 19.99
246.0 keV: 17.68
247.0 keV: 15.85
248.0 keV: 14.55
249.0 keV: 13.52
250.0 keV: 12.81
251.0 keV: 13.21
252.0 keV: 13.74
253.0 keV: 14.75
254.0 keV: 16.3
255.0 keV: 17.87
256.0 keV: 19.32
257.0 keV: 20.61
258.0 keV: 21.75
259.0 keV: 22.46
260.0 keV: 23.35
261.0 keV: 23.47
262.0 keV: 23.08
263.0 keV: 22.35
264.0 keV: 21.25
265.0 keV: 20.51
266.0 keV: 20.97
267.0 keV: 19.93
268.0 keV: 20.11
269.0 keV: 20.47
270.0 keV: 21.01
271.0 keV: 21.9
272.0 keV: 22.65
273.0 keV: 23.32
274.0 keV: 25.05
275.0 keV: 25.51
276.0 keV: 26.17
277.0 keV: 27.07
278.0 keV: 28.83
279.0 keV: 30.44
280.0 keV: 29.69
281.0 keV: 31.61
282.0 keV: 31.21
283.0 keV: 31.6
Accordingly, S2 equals 21.25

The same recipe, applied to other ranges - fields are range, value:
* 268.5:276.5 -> 26.17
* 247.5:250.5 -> 14.55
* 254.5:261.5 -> 23.47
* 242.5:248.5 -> 23.06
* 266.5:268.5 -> 20.11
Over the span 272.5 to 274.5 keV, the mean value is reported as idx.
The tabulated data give 24.2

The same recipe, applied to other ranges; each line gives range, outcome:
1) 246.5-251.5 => 14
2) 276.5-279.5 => 28.8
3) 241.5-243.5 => 23.9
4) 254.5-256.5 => 18.6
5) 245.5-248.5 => 16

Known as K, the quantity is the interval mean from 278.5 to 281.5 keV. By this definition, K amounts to 30.6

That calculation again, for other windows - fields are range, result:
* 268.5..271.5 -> 21.1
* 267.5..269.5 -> 20.3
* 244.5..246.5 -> 18.8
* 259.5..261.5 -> 23.4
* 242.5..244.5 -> 22.3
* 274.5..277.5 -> 26.2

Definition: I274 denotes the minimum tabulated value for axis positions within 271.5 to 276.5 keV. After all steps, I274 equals 22.65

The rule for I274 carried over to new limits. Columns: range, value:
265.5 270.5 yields 19.93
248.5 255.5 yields 12.81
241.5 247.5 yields 15.85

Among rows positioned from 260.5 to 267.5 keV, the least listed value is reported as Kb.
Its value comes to 19.93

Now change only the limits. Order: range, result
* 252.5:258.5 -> 14.75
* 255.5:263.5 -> 19.32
